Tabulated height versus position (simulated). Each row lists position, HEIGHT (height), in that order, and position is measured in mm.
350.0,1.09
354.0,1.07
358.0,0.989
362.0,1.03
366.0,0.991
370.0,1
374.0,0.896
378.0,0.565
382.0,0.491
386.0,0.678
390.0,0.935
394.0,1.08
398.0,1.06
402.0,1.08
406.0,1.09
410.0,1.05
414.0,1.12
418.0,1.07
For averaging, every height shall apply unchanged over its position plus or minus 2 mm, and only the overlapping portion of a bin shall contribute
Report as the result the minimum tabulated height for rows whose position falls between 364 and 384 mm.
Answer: 0.491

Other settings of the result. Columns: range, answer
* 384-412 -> 0.678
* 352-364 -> 0.989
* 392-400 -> 1.06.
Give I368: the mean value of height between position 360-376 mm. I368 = 0.979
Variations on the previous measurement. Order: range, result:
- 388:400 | 1.03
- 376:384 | 0.528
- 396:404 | 1.07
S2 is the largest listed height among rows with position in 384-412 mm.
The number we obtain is 1.09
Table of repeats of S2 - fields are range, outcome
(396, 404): 1.08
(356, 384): 1.03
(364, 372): 1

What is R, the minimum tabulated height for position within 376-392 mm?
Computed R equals 0.491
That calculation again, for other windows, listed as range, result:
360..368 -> 0.991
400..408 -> 1.08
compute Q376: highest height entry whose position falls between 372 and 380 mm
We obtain 0.896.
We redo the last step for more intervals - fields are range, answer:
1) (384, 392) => 0.935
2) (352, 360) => 1.07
